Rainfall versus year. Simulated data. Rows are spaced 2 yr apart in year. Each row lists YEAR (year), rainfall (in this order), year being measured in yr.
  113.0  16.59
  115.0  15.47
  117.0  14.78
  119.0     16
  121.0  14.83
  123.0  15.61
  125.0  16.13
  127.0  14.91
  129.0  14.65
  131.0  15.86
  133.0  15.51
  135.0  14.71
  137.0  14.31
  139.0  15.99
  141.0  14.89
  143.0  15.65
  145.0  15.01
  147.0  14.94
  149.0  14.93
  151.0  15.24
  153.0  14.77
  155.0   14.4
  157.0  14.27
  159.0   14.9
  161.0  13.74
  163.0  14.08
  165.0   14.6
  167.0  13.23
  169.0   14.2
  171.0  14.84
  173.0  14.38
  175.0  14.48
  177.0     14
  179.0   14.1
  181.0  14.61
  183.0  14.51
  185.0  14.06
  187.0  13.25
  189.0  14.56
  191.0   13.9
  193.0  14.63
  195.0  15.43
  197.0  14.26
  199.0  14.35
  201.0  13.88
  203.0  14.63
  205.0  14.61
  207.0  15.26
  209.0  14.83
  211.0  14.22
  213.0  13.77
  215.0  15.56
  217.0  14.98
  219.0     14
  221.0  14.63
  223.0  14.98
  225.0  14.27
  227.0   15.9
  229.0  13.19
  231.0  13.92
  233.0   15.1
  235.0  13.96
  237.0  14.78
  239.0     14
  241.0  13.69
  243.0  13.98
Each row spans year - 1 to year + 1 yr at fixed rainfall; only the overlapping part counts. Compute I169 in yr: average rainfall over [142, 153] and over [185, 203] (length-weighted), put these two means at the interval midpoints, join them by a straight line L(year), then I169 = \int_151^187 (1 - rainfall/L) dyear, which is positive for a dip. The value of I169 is 1.06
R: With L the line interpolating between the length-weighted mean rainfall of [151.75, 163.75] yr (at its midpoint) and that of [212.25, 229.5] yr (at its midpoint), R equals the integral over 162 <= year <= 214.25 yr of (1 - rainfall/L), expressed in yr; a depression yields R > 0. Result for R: 0.6 yr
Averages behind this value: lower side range 14.4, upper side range 14.6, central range 14.3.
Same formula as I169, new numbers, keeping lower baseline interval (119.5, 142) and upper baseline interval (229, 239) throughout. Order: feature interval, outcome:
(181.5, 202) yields 0.5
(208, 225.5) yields -0.2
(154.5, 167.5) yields 0.7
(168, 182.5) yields 0.4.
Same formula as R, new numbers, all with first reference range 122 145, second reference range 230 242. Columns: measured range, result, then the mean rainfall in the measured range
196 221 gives 0.0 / 14.5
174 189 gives 0.6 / 14.2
